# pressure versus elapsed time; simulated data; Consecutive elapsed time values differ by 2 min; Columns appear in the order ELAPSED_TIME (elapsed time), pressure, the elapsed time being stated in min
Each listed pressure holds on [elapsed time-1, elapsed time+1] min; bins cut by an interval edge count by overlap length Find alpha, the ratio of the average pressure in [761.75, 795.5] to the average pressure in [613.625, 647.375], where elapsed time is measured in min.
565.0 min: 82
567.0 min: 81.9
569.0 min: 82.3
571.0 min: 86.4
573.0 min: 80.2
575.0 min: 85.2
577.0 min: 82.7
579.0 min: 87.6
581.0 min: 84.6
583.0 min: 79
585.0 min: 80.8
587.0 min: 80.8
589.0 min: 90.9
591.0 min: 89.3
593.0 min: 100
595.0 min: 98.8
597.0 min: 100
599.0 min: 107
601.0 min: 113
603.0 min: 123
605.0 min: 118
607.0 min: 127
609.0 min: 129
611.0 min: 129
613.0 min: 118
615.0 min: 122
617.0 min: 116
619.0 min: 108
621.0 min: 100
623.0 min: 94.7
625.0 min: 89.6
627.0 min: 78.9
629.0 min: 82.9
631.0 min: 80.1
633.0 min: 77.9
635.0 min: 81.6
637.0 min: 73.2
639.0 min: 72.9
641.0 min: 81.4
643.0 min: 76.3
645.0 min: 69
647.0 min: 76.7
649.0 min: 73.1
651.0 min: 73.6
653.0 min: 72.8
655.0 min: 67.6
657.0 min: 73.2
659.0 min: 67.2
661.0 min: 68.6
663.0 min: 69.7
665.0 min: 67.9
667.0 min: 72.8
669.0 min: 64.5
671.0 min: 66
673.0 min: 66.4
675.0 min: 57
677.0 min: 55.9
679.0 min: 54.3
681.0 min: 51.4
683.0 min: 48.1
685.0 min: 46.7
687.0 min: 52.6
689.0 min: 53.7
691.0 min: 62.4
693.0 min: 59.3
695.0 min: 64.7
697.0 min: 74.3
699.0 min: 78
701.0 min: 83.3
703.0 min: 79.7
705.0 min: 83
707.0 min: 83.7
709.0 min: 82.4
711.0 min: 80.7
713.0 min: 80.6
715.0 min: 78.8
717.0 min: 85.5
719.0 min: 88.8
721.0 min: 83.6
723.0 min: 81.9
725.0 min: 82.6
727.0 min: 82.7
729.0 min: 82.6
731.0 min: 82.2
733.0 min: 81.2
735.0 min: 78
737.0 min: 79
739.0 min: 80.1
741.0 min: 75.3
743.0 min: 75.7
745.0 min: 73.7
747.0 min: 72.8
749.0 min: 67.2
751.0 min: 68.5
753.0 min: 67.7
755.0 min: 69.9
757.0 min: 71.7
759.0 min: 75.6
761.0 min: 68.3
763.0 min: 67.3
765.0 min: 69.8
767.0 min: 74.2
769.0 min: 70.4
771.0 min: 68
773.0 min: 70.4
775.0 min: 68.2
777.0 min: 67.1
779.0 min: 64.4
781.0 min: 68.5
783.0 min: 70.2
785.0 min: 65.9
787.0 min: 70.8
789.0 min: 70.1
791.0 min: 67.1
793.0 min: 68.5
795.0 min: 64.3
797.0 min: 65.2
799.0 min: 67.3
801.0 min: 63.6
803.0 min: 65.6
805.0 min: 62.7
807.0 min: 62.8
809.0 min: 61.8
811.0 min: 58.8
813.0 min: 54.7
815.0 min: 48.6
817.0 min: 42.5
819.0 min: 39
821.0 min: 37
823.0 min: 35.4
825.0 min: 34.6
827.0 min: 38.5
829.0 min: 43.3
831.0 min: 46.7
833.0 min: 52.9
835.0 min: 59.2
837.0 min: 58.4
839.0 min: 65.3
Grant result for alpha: 0.78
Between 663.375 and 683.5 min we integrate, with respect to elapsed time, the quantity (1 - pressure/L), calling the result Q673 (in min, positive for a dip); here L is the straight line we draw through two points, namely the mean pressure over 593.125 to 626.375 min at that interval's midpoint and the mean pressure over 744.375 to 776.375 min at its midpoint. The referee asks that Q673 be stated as 7.1 min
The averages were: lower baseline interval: 111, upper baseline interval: 70.2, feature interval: 61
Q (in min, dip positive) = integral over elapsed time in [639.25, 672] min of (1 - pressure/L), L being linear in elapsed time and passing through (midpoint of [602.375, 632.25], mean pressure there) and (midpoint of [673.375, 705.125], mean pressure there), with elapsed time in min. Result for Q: 4.67 min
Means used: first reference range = 107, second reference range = 62.3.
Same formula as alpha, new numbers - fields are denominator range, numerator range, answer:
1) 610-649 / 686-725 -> 0.84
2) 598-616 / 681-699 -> 0.48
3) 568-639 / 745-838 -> 0.64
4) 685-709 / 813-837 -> 0.64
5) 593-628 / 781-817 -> 0.58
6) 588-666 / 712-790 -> 0.81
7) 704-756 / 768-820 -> 0.80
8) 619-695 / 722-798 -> 1.03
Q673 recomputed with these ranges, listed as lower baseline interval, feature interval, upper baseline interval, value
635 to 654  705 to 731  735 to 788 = -3.8 min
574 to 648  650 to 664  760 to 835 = 2.6 min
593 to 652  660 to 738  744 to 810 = 9.6 min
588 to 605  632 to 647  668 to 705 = 1.4 min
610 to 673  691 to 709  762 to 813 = 0.2 min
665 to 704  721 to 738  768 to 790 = -4.1 min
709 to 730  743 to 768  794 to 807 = 1.3 min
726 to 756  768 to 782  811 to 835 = -1.2 min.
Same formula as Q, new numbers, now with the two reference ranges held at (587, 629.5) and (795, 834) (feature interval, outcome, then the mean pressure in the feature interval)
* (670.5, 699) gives 9.04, 58.6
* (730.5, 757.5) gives -1.49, 74.4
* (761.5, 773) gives -1.00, 69.9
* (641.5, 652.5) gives 2.51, 74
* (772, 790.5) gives -2.36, 68.4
